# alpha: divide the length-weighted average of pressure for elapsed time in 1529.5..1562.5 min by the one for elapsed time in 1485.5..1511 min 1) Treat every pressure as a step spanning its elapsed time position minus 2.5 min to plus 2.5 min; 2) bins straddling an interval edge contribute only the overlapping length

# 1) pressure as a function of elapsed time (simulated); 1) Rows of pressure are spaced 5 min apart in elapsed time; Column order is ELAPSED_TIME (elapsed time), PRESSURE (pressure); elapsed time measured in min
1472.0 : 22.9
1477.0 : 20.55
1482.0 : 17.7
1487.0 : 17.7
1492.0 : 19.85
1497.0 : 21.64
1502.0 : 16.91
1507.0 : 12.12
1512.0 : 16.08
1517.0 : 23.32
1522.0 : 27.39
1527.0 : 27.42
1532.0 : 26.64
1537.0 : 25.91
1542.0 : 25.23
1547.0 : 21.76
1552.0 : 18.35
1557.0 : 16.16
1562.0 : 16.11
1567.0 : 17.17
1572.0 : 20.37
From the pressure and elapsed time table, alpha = 1.24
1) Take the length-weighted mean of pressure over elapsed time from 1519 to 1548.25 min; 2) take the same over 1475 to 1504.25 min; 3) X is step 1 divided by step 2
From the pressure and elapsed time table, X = 1.4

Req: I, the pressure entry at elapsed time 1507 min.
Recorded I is 12.12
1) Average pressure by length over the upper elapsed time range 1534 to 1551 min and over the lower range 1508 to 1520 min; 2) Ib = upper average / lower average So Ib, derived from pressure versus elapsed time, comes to 1.25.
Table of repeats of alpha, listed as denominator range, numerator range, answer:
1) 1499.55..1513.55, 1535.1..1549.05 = 1.63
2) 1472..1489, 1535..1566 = 1.05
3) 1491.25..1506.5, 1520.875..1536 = 1.46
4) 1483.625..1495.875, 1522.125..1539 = 1.41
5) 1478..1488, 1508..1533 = 1.29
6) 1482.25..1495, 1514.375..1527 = 1.37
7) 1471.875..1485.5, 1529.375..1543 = 1.32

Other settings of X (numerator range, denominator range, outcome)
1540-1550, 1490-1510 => 1.32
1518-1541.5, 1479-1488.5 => 1.48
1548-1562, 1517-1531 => 0.66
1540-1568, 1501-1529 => 0.93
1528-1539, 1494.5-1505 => 1.40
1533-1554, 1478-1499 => 1.20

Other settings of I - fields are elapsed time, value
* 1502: 16.91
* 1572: 20.37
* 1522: 27.39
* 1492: 19.85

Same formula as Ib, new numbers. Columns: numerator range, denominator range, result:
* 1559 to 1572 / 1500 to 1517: 1.07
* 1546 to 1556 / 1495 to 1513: 1.16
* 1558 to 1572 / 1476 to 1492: 0.92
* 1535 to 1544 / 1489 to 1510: 1.45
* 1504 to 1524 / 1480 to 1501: 1.02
